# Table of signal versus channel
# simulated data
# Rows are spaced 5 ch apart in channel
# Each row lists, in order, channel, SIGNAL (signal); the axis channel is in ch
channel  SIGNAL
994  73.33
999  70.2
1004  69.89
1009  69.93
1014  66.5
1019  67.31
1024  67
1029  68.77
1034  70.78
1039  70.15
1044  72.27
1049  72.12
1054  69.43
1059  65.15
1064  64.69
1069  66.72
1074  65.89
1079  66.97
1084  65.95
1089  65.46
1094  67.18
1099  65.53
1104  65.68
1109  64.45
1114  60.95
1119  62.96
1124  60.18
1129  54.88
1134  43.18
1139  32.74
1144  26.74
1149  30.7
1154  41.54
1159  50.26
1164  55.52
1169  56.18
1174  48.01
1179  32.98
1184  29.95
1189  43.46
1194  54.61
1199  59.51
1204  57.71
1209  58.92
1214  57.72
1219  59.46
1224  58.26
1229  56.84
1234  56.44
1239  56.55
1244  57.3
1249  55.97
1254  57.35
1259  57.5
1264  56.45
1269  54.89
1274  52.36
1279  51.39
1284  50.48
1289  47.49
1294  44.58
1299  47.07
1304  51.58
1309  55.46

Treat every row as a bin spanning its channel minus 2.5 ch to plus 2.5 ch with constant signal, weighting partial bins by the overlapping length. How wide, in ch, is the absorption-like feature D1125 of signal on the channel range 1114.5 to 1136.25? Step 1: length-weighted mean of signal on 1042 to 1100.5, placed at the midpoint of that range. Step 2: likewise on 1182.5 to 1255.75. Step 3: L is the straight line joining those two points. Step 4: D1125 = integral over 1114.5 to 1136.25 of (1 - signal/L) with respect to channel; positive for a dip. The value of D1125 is 2.4 ch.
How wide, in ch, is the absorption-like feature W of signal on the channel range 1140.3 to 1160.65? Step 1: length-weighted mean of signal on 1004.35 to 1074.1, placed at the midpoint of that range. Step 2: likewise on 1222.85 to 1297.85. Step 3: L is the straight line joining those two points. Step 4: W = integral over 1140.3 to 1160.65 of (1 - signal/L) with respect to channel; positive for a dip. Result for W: 8.2 ch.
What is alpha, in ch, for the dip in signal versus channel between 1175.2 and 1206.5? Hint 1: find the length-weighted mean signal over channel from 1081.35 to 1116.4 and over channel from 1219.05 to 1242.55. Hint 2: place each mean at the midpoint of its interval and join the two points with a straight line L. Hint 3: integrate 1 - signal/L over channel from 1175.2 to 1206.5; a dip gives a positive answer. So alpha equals 6.9 ch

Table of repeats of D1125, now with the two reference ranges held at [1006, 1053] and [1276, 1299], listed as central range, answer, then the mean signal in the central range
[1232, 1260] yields -2.7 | 56.8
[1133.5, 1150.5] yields 7.9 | 32.3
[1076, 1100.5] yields -0.6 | 66.2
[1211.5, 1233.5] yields -1.7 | 57.9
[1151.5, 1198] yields 9.1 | 46.3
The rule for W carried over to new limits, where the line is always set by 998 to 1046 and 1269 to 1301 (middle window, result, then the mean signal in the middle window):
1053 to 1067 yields 0.05 ch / 66.1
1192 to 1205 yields -0.33 ch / 57.3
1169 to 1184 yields 4.24 ch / 41.4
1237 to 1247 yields -0.81 ch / 56.9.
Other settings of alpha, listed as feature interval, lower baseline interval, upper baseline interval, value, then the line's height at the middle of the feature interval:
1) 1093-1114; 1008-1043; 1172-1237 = -1.2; 61.4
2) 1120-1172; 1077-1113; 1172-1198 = 6.6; 52.7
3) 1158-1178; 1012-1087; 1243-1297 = 2.9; 60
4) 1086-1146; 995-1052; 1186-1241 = 6.7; 63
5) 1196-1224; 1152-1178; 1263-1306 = -4.9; 49.9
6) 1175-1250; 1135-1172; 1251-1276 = -5.0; 49.4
